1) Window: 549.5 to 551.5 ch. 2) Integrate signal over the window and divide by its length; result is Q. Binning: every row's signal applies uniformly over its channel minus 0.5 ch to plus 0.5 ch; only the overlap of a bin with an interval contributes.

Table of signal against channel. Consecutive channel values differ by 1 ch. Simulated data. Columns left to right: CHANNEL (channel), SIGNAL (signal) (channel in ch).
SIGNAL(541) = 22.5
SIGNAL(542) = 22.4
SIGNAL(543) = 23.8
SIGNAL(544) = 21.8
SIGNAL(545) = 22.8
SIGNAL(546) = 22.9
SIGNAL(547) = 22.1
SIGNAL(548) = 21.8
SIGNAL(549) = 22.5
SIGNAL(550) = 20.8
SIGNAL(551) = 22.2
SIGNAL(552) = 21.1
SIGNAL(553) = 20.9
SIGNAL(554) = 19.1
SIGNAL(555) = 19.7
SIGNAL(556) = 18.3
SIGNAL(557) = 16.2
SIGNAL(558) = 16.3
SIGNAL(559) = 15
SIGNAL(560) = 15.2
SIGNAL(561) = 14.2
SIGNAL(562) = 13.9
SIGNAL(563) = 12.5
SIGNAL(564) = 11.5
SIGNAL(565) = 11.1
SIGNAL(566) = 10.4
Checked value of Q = 21.5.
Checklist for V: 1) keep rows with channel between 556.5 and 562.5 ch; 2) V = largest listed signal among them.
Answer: 16.3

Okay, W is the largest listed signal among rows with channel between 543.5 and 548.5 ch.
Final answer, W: 22.9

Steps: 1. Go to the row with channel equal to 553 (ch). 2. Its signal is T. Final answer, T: 20.9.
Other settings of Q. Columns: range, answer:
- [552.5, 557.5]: 18.8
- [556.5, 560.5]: 15.7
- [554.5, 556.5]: 19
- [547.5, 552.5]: 21.7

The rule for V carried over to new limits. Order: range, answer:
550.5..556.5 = 22.2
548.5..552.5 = 22.5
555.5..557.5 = 18.3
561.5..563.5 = 13.9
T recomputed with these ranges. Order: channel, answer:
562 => 13.9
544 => 21.8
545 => 22.8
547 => 22.1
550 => 20.8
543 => 23.8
